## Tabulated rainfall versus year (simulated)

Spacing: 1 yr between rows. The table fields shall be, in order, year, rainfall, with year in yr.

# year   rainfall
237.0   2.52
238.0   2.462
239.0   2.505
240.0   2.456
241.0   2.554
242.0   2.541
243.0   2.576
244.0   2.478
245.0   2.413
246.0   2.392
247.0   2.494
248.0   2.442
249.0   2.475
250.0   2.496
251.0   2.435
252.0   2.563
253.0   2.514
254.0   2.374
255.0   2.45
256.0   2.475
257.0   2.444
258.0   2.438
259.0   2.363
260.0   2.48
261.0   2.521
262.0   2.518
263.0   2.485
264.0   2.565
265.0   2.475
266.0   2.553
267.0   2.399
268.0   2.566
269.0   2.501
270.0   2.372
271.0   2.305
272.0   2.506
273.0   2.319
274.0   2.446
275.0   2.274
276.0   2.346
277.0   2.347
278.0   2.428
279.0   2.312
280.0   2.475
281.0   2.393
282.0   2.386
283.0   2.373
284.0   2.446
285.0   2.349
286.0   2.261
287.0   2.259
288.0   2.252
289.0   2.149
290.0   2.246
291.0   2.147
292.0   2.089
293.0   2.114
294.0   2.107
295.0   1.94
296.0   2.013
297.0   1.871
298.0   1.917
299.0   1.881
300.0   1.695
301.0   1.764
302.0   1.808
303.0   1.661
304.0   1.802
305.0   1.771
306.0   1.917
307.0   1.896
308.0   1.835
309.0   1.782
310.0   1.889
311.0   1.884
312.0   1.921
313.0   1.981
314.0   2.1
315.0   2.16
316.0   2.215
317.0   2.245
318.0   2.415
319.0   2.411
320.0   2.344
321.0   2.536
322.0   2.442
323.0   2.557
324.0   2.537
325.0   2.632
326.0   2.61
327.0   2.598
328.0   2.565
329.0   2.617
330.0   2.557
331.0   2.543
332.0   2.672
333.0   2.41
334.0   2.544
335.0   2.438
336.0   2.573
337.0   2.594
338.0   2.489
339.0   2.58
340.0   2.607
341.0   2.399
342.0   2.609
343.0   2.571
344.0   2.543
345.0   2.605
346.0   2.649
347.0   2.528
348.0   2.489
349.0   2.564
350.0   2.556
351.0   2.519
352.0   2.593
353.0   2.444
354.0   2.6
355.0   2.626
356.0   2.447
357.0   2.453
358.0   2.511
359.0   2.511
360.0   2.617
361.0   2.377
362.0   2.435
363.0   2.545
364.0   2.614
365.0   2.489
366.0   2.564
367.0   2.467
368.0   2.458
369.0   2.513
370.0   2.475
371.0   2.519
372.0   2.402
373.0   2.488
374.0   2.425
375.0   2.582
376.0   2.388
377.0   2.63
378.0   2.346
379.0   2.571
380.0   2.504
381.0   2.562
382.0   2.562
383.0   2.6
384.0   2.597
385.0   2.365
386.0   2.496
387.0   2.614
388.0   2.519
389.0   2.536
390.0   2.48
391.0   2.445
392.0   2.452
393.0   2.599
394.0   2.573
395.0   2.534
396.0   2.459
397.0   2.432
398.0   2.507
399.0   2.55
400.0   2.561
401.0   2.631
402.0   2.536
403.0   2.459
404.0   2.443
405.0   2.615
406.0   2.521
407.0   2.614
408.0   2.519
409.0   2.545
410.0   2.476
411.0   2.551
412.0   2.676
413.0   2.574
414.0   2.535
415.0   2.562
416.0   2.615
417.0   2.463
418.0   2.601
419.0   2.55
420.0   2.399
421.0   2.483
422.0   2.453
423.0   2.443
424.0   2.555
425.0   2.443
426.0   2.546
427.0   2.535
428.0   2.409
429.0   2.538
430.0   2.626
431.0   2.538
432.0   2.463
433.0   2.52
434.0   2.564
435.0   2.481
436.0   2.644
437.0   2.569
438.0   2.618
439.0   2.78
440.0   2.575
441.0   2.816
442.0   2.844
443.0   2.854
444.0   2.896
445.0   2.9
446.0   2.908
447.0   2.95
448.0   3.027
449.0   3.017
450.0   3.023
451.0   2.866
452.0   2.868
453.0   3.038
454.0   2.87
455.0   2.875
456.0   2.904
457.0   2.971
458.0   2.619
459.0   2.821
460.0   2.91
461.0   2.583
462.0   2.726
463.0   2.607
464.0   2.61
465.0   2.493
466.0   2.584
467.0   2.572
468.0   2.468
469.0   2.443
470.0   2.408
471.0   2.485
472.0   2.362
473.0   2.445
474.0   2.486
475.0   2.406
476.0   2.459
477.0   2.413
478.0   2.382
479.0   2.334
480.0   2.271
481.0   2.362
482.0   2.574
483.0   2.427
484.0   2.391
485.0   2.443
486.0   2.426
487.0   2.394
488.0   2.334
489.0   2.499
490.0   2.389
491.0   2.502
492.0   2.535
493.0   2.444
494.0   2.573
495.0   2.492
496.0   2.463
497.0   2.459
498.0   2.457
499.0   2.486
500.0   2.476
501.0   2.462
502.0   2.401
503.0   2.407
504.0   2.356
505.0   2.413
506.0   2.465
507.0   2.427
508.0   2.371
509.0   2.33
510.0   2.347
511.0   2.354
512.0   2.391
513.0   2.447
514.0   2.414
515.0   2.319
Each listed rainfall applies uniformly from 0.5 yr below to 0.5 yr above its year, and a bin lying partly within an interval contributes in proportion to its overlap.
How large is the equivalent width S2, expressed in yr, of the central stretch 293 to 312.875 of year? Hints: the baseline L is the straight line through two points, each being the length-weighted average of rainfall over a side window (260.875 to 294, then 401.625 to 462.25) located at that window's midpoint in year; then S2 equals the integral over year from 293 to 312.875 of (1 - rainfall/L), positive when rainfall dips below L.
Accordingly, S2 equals 4.5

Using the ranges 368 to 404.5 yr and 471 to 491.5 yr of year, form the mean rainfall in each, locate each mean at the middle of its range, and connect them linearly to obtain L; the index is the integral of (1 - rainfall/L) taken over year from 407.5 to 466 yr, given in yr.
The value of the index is -5.0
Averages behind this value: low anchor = 2.51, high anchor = 2.42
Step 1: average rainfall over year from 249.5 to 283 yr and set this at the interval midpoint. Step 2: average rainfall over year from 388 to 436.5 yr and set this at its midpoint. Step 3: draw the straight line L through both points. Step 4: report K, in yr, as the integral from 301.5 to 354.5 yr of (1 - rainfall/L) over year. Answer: 2.6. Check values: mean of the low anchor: 2.44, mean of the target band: 2.35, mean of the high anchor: 2.53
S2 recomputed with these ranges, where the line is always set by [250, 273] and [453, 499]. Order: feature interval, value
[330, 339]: -0.2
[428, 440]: -0.2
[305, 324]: 2.6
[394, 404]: 0.0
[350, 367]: -0.2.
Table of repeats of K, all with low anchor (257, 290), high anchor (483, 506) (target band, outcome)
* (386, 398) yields -0.4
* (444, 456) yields -2.5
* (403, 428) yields -1.0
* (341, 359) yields -0.9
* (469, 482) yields 0.2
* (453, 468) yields -1.8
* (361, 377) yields -0.5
